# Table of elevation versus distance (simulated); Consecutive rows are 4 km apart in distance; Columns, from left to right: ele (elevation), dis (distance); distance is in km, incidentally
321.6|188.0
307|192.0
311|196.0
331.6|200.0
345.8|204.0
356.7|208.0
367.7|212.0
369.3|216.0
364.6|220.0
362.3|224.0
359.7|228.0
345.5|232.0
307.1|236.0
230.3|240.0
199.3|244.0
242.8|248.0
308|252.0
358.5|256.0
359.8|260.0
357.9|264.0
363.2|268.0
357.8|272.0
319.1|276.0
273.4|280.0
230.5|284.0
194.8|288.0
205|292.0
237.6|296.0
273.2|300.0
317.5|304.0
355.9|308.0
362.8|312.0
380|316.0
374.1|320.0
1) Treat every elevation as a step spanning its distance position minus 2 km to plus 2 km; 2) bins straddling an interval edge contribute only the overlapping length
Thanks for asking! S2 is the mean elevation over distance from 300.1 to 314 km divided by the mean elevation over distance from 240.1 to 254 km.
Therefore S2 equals 1.4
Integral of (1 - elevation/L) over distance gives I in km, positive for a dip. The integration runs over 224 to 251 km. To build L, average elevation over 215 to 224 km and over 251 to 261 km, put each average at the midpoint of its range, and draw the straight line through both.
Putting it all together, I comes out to 5.15 km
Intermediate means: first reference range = 366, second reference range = 344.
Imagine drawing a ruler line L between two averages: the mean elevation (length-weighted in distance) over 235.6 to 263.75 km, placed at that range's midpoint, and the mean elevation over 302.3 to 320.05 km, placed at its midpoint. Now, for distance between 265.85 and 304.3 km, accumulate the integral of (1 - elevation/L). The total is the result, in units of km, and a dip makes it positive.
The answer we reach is 5.98 km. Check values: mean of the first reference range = 290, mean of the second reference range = 357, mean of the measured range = 276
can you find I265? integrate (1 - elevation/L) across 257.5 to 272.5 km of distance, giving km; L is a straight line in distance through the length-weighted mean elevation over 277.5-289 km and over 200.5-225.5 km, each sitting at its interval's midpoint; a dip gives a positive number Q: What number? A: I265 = -4.9 km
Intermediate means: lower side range 359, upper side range 240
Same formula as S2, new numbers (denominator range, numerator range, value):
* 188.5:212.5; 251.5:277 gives 1.05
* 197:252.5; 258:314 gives 0.94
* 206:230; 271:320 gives 0.81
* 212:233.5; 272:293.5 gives 0.71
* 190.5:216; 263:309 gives 0.85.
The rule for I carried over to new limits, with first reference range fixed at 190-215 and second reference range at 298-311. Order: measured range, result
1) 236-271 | 2.55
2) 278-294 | 4.80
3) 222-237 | -0.59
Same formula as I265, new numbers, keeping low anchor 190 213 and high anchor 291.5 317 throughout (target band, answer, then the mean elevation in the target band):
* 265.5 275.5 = -1.2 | 354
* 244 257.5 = 1.5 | 286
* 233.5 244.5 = 2.3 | 256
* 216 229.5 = -1.4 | 363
